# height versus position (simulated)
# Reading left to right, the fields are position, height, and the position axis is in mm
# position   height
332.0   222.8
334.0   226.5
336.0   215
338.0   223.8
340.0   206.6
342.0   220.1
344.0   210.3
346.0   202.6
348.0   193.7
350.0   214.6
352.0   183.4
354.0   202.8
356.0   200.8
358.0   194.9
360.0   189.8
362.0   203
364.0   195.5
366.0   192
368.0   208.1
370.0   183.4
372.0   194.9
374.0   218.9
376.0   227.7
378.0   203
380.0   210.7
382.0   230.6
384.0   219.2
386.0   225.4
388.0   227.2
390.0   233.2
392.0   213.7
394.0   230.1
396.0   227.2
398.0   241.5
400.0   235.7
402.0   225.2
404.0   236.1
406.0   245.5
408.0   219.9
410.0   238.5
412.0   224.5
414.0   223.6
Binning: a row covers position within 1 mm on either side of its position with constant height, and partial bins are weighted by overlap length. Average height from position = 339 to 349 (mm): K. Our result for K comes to 207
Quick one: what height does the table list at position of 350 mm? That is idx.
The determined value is 214.6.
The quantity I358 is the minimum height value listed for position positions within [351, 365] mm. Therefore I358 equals 183.4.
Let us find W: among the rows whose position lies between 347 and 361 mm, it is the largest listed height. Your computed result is 214.6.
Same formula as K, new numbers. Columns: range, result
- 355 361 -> 195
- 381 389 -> 226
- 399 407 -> 236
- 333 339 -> 222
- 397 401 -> 239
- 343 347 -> 206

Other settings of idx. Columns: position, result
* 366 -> 192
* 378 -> 203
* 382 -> 230.6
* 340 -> 206.6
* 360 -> 189.8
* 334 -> 226.5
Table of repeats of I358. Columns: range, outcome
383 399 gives 213.7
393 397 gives 227.2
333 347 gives 202.6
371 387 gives 194.9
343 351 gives 193.7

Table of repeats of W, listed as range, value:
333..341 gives 226.5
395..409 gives 245.5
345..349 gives 202.6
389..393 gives 233.2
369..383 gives 230.6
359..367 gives 203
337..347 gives 223.8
